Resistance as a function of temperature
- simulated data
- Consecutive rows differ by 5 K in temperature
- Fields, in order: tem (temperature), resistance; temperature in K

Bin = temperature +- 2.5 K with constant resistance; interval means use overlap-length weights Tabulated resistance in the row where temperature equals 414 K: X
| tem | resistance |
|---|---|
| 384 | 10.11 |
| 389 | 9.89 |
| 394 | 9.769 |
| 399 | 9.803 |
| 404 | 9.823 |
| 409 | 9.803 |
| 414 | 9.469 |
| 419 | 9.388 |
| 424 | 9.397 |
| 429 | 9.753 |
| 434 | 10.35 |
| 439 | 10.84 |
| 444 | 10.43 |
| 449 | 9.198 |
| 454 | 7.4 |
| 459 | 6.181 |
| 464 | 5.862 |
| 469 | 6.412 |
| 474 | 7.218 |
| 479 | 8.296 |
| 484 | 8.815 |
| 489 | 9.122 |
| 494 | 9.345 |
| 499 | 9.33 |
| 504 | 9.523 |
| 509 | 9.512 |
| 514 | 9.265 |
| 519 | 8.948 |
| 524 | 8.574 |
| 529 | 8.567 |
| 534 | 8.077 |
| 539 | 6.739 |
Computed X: 9.469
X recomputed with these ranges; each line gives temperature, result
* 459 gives 6.181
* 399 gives 9.803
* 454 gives 7.4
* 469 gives 6.412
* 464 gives 5.862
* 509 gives 9.512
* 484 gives 8.815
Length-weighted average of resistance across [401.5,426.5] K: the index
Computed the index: 9.58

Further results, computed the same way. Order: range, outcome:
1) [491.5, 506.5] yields 9.4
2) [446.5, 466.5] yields 7.16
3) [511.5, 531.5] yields 8.84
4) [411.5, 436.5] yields 9.67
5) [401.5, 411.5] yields 9.81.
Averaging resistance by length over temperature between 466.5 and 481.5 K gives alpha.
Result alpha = 7.31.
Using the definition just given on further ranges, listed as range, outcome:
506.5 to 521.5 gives 9.24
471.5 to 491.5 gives 8.36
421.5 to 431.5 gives 9.57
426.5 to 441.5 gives 10.3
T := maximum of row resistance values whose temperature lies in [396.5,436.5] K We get 10.35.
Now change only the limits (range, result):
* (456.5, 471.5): 6.412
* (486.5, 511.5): 9.523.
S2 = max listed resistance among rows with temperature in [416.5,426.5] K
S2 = 9.397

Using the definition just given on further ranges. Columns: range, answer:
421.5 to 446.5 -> 10.84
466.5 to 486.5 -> 8.815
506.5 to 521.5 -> 9.512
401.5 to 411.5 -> 9.823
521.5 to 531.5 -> 8.574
